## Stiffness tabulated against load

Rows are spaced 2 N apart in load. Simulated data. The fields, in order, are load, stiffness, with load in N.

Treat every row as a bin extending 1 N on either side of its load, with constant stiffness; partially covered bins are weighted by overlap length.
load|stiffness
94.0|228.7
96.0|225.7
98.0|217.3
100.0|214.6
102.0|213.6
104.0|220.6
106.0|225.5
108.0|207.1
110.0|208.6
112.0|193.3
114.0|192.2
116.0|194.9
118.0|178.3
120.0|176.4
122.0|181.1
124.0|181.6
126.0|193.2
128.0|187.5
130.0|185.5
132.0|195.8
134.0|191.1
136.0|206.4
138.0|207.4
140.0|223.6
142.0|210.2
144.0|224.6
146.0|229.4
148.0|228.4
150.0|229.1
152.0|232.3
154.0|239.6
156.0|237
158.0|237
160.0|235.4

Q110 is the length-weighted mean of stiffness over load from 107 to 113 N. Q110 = 203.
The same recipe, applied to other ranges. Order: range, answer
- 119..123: 179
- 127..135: 190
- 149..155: 234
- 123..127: 187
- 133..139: 202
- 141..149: 223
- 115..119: 187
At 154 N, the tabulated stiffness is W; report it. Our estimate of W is 239.6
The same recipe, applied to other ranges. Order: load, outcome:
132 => 195.8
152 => 232.3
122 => 181.1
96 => 225.7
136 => 206.4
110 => 208.6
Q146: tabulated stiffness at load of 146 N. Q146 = 229.4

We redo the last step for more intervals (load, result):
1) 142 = 210.2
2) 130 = 185.5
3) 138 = 207.4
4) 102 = 213.6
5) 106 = 225.5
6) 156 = 237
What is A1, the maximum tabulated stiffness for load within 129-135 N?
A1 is 195.8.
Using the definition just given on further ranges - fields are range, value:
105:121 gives 225.5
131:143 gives 223.6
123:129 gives 193.2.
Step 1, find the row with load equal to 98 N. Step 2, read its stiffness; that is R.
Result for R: 217.3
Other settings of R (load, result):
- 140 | 223.6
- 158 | 237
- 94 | 228.7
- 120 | 176.4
